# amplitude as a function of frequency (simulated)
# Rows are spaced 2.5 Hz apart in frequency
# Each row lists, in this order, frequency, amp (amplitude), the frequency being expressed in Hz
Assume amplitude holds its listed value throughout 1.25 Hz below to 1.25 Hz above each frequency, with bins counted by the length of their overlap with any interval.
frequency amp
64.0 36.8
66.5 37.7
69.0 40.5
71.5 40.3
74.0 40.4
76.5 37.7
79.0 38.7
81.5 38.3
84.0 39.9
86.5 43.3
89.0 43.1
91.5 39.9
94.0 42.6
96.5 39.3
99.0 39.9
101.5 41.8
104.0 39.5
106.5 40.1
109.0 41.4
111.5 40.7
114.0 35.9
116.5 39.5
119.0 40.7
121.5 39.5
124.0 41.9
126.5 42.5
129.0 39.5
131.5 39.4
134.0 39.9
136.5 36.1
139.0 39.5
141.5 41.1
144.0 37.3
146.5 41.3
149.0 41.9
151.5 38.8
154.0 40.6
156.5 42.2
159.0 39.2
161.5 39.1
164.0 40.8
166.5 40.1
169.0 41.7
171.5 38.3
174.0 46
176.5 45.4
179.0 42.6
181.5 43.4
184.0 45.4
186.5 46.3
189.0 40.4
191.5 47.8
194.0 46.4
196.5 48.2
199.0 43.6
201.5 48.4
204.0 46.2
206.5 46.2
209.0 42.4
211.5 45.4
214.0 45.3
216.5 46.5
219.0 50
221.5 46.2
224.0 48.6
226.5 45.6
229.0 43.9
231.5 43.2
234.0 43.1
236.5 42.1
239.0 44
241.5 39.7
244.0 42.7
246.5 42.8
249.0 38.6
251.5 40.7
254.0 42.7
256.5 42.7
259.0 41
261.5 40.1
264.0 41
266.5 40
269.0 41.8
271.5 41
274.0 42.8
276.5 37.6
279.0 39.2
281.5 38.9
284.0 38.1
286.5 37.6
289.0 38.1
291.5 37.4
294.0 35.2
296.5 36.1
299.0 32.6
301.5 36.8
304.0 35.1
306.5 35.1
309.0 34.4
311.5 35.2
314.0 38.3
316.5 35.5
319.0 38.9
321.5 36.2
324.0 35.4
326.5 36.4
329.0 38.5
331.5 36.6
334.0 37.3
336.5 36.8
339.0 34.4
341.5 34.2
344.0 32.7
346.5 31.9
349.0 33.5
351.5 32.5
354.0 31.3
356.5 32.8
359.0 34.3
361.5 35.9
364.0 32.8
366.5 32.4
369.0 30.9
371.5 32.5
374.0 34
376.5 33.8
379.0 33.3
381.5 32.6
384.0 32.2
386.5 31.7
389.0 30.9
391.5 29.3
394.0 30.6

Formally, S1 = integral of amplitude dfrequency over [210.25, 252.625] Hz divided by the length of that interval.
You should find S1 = 44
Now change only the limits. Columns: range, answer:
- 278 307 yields 36.7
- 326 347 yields 35.5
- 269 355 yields 36.3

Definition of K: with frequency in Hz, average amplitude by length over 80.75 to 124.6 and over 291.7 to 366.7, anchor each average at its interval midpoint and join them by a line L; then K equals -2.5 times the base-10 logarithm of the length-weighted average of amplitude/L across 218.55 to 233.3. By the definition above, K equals -0.22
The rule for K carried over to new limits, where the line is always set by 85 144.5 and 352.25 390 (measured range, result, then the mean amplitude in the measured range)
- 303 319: -0.042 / 35.9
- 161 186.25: -0.108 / 42.5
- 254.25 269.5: -0.147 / 41.2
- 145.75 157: -0.046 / 40.9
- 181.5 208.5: -0.203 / 45.7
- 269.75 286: -0.119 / 39.6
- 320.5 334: -0.081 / 36.7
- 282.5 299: -0.050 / 36.8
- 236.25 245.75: -0.155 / 42.2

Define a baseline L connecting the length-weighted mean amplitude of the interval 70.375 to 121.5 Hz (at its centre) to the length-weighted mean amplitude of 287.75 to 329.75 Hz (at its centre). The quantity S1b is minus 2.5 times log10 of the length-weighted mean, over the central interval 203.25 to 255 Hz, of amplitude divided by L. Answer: -0.17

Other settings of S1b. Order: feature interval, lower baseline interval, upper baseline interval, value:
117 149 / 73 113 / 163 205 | 0.06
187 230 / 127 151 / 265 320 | -0.19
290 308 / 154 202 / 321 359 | 0.04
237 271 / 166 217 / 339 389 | -0.03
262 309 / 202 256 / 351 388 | 0.05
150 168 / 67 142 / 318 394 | -0.04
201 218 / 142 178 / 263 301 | -0.15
